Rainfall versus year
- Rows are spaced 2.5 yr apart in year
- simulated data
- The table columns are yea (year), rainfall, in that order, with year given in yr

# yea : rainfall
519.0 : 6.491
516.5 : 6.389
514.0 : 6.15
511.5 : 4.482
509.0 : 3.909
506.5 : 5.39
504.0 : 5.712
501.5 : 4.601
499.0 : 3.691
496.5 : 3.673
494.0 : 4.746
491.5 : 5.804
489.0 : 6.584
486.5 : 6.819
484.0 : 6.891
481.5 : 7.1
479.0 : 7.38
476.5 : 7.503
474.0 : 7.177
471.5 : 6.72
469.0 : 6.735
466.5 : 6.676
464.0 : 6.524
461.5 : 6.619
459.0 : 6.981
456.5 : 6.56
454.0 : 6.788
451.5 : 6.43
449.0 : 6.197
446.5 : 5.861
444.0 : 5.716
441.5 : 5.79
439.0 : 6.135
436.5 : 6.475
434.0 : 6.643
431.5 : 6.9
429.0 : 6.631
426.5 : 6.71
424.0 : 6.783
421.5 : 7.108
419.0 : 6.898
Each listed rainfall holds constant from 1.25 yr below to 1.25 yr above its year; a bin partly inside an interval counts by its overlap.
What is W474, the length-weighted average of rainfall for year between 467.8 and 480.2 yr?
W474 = 7.1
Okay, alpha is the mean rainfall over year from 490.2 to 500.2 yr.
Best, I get 4.49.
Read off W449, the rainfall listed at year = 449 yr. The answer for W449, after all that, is 6.197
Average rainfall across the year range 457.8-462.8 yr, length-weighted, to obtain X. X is 6.8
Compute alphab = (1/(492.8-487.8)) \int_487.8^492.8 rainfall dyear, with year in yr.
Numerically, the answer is 6.18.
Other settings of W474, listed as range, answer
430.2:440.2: 6.54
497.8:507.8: 4.85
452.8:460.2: 6.77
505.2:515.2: 4.98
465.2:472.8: 6.71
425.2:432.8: 6.75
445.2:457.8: 6.37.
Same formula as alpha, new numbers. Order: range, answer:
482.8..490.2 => 6.77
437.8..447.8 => 5.88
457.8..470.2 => 6.71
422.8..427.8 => 6.74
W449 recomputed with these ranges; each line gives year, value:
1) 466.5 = 6.676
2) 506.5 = 5.39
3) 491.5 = 5.804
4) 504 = 5.712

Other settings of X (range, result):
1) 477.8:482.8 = 7.24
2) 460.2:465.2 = 6.58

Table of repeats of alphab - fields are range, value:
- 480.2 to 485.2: 7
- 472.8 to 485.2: 7.21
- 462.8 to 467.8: 6.6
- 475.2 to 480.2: 7.44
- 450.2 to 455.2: 6.6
